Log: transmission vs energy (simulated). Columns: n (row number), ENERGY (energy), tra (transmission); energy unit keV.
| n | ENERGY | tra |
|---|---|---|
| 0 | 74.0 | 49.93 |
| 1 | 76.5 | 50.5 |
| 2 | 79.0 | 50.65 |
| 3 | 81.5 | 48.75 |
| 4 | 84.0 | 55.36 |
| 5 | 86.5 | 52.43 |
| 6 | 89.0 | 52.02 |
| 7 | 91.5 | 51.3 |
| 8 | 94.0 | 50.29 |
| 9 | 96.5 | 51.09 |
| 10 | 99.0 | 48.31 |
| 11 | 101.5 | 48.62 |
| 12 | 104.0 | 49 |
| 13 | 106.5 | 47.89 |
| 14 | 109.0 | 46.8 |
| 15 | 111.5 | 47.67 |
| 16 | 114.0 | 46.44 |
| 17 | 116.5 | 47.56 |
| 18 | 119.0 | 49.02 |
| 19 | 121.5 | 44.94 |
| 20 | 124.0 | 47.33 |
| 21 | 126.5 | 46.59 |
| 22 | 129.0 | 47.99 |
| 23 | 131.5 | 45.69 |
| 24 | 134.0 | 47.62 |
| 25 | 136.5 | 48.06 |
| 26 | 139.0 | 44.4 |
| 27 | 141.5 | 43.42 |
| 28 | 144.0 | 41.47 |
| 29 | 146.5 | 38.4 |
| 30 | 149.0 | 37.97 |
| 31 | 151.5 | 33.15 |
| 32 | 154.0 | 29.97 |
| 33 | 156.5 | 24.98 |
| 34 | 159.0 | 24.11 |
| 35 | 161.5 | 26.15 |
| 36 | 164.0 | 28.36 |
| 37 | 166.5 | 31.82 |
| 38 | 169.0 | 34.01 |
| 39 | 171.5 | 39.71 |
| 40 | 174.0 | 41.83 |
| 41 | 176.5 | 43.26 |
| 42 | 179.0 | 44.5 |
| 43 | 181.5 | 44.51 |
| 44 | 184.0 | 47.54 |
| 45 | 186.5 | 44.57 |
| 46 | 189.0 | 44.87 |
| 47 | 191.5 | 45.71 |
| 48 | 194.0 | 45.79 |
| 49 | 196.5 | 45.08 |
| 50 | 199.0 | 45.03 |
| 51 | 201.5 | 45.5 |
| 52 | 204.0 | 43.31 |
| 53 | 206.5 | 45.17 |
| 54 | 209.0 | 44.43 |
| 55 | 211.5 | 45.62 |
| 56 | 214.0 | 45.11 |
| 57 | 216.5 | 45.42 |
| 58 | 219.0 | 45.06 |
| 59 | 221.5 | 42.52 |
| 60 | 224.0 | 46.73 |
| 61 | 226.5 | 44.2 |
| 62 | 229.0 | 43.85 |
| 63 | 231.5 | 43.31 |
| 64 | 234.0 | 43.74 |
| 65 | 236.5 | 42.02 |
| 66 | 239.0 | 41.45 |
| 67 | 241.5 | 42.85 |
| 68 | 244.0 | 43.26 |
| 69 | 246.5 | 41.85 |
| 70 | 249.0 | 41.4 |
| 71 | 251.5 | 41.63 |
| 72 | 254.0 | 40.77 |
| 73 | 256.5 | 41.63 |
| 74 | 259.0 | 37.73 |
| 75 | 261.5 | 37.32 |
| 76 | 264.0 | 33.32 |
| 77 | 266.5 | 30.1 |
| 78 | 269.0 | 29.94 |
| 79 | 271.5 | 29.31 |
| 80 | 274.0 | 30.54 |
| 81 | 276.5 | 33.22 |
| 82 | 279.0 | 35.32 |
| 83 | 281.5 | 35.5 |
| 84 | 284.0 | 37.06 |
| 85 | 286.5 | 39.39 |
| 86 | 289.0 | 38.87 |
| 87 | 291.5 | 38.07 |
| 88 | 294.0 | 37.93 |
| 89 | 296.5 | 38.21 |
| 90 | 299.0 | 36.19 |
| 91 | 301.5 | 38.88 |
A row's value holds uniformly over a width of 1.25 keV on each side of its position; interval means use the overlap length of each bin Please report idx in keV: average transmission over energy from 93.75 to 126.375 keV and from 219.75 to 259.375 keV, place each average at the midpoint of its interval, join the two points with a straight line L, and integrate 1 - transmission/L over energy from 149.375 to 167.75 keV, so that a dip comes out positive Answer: 6.8 keV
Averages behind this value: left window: 48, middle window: 28.8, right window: 42.6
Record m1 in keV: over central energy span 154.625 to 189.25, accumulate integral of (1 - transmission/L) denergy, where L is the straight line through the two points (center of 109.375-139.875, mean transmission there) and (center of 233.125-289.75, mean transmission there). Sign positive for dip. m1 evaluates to 5.4 keV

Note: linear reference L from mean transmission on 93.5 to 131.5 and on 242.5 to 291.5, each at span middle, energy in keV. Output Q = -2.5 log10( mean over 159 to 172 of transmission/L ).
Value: 0.39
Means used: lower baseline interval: 47.8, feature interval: 30.8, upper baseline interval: 36.8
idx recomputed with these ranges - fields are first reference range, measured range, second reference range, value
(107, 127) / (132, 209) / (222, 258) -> 8.5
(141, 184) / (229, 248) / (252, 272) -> -3.8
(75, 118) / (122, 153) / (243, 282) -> 2.0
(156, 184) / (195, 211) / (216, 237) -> -1.7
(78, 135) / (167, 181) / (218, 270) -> 1.4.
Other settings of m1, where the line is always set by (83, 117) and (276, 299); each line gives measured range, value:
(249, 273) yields 1.8 keV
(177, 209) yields -1.2 keV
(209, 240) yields -2.1 keV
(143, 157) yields 3.5 keV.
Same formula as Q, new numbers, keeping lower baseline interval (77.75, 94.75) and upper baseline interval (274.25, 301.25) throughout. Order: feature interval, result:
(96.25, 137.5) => 0.04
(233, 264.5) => -0.03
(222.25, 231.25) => -0.08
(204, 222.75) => -0.06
